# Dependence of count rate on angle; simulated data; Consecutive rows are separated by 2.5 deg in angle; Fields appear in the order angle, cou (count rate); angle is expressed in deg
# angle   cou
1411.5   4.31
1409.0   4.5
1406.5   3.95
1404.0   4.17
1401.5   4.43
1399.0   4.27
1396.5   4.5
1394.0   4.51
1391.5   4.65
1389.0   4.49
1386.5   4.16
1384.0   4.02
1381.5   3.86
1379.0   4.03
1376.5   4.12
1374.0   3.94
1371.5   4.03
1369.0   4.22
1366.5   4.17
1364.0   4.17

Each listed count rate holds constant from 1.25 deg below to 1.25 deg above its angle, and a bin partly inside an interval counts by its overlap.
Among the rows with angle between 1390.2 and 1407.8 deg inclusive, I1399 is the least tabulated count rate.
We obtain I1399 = 3.95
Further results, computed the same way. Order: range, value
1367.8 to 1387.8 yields 3.86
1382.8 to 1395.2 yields 4.02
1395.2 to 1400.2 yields 4.27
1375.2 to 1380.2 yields 4.03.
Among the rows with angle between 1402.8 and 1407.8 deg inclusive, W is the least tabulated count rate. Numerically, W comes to 3.95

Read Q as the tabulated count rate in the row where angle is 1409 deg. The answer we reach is 4.5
